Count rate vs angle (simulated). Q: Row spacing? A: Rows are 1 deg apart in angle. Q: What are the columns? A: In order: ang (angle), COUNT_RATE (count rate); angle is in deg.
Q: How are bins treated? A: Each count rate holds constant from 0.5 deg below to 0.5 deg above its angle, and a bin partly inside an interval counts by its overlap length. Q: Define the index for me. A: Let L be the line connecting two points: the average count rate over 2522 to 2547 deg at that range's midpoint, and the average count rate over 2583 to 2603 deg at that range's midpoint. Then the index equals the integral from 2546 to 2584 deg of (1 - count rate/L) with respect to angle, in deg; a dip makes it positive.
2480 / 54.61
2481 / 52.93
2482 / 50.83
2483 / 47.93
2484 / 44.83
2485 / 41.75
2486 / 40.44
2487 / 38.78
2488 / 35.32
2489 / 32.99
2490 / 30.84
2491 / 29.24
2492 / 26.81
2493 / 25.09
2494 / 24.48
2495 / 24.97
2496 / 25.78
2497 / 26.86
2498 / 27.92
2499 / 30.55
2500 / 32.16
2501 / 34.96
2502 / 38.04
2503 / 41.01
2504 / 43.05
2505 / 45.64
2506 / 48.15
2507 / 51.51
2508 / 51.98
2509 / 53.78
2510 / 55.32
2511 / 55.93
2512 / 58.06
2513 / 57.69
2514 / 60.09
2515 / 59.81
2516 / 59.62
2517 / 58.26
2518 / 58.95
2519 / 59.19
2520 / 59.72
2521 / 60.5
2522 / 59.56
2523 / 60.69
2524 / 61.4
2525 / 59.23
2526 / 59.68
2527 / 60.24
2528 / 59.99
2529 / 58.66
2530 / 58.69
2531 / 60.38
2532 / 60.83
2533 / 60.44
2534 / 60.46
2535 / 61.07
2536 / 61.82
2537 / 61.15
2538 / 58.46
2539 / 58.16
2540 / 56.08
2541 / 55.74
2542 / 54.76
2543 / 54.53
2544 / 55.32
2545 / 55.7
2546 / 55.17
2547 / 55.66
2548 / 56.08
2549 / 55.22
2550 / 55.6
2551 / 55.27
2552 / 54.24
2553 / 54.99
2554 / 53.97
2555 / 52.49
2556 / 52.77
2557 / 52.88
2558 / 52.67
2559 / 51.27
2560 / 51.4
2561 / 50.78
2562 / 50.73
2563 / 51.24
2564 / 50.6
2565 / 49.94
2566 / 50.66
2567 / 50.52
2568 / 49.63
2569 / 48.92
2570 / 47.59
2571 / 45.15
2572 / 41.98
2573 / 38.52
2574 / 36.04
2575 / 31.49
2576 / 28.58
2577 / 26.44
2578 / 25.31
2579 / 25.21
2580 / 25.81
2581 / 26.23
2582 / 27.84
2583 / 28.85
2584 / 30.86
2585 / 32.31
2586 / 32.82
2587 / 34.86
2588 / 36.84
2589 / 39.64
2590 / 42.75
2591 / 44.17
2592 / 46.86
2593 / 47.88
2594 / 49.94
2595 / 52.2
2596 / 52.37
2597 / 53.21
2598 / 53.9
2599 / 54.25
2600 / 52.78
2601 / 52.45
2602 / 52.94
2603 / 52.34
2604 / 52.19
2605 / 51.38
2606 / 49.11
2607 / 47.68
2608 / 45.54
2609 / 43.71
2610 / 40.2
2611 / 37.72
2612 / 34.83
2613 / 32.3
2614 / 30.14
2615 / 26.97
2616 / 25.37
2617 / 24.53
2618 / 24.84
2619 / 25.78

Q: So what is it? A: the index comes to 5.2 deg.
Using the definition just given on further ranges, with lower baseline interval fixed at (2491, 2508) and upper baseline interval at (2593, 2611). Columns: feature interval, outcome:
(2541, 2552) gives -3.6 deg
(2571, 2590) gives 5.9 deg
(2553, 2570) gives -2.9 deg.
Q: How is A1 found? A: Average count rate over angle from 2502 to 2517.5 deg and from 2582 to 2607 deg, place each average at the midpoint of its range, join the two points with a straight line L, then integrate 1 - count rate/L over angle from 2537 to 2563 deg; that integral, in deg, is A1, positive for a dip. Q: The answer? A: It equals -2.7 deg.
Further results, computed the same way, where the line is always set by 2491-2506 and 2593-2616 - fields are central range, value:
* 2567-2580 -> 1.44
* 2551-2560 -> -3.08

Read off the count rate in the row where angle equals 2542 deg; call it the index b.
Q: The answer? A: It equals 54.76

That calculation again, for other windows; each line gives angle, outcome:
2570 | 47.59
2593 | 47.88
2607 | 47.68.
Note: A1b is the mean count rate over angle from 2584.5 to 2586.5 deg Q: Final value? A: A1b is 32.6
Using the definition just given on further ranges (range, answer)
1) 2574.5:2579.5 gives 27.4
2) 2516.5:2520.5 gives 59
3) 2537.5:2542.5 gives 56.6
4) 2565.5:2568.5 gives 50.3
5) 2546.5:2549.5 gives 55.7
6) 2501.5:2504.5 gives 40.7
